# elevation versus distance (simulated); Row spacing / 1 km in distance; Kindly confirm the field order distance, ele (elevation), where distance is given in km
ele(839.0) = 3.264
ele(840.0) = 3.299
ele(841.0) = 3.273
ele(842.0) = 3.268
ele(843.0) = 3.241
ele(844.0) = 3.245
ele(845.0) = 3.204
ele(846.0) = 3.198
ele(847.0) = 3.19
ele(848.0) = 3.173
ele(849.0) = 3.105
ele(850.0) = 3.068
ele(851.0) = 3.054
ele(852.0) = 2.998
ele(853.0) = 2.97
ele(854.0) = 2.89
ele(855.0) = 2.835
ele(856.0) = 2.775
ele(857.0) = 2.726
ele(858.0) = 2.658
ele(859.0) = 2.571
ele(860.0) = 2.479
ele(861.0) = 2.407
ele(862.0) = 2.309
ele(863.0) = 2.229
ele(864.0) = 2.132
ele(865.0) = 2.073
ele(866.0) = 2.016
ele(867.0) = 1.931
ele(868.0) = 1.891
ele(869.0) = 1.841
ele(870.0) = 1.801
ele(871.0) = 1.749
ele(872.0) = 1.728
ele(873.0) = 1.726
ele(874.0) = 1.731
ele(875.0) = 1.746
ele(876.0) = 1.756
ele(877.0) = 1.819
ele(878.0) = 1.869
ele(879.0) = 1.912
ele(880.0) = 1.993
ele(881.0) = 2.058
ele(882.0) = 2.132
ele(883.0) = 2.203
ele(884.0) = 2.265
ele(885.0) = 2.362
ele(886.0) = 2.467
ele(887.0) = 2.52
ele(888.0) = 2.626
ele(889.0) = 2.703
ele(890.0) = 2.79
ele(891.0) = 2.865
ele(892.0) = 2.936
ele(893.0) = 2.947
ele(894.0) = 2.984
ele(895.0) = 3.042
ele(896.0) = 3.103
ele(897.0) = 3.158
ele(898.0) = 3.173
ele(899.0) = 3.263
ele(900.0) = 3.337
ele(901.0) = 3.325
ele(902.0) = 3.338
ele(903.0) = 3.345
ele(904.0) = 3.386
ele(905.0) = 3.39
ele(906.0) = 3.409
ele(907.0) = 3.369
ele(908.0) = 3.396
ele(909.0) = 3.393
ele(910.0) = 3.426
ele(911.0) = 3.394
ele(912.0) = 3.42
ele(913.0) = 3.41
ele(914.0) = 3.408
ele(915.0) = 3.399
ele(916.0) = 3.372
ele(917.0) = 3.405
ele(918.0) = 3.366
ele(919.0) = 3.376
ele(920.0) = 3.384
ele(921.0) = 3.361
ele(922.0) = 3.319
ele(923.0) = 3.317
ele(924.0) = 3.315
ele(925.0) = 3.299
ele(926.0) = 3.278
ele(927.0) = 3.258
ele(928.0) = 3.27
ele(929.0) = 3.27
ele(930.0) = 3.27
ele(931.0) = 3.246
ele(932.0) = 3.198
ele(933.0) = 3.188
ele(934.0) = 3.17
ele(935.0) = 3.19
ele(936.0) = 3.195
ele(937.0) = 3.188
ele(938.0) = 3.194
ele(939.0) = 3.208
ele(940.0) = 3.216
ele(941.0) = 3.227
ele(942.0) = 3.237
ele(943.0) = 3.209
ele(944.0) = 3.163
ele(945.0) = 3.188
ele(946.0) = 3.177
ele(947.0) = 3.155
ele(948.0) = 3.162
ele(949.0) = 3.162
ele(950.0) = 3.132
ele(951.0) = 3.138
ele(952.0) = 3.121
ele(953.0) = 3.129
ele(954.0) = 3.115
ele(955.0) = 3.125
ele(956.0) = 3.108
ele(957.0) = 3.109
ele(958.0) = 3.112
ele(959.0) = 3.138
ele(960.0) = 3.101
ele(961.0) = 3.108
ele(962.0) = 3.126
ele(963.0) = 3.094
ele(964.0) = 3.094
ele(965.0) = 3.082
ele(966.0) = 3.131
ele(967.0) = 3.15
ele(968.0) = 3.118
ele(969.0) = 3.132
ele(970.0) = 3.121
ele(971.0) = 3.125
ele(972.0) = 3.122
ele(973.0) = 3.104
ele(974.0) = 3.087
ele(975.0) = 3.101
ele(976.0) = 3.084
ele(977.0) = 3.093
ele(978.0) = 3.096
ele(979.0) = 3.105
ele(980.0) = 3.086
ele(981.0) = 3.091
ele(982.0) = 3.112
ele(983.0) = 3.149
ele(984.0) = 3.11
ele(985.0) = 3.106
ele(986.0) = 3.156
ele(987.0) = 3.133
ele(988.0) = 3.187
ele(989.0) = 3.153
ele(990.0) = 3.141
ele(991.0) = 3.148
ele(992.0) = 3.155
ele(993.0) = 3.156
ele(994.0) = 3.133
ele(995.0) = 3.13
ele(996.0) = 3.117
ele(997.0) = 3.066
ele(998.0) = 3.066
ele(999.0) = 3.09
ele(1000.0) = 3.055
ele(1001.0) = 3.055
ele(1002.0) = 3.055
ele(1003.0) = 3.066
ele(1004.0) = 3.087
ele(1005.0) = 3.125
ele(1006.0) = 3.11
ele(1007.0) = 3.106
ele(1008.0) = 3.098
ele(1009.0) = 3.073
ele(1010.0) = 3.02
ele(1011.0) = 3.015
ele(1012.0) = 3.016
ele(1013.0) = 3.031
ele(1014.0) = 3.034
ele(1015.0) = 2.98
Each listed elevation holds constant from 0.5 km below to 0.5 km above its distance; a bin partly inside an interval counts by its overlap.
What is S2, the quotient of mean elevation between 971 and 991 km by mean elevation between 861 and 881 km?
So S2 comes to 1.62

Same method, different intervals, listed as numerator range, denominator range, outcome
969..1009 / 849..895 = 1.32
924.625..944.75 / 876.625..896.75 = 1.29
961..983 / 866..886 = 1.60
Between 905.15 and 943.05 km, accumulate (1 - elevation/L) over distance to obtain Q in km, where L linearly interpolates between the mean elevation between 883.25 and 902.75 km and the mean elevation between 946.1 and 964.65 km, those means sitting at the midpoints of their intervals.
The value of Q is -3.70 km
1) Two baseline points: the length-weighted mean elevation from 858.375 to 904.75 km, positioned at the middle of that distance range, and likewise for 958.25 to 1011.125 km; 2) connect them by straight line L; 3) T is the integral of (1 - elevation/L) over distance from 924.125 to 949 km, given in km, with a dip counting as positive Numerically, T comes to -3.7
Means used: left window 2.44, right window 3.11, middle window 3.22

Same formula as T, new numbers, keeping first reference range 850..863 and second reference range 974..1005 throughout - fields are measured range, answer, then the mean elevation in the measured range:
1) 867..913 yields 2.9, 2.65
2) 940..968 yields -1.3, 3.14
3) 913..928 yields -2.3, 3.35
